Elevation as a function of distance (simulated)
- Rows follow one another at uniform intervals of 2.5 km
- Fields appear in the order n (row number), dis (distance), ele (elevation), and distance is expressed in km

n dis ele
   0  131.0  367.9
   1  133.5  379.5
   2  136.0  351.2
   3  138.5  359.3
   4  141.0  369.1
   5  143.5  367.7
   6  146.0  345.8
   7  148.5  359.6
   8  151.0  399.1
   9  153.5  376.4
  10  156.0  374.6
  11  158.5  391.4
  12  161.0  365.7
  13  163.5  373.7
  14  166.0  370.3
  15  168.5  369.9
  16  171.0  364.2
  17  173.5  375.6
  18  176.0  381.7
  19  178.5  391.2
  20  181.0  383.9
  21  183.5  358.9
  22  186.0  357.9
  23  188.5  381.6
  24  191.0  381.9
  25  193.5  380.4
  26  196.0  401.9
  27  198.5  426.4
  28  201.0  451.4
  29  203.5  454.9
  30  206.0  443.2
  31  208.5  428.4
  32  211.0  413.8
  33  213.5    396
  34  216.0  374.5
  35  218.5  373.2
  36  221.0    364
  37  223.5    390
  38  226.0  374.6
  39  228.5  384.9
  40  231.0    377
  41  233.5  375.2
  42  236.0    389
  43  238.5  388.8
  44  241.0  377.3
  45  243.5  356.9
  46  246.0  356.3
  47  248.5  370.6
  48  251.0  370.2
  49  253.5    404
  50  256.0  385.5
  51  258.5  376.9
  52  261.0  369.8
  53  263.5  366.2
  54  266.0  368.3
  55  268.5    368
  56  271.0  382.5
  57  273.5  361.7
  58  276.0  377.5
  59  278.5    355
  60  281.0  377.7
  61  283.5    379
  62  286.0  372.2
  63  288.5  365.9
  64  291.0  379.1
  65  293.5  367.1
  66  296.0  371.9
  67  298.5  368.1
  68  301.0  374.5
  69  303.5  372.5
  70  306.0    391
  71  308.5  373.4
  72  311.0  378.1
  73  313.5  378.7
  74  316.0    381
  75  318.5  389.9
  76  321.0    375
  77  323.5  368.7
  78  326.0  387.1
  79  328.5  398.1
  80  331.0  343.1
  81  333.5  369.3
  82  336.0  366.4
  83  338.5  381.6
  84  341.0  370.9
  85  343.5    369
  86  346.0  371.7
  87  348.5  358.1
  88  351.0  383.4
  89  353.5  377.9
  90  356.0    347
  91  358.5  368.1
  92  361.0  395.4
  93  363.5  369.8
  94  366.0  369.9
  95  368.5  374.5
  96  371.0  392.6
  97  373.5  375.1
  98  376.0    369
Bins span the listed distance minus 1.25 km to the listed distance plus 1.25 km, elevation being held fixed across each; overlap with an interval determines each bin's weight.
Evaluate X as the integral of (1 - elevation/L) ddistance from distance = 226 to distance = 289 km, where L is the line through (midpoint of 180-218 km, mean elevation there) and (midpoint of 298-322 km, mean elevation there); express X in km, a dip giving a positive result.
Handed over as 2.5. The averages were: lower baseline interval 402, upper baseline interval 379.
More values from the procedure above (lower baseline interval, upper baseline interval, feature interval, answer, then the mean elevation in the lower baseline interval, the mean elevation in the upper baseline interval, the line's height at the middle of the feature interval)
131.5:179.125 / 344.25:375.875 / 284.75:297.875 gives 0.1 km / 372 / 373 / 373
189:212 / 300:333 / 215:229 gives 1.2 km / 419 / 378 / 411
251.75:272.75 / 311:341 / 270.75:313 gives 0.4 km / 377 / 376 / 377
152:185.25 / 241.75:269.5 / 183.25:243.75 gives -3.2 km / 375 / 372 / 374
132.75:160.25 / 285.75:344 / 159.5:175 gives 0.0 km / 370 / 375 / 371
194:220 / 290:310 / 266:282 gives 0.7 km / 415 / 375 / 386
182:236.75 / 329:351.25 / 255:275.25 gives 0.6 km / 395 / 368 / 383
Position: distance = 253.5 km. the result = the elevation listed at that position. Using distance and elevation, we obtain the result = 404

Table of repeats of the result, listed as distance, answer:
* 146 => 345.8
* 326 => 387.1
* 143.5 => 367.7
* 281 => 377.7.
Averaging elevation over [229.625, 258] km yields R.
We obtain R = 377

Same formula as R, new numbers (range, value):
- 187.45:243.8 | 396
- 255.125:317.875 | 374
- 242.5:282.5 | 372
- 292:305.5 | 372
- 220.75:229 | 380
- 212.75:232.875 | 379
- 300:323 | 379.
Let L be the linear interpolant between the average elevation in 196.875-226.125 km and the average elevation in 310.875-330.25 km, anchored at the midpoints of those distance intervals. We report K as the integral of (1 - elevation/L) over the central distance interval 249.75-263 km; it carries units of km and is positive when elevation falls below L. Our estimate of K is 0.6 km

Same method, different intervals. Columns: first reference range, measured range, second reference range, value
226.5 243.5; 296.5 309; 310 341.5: 0.0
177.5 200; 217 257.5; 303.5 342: 0.5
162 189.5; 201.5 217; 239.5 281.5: -2.0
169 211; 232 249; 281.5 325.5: 0.6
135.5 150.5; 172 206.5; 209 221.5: -1.6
